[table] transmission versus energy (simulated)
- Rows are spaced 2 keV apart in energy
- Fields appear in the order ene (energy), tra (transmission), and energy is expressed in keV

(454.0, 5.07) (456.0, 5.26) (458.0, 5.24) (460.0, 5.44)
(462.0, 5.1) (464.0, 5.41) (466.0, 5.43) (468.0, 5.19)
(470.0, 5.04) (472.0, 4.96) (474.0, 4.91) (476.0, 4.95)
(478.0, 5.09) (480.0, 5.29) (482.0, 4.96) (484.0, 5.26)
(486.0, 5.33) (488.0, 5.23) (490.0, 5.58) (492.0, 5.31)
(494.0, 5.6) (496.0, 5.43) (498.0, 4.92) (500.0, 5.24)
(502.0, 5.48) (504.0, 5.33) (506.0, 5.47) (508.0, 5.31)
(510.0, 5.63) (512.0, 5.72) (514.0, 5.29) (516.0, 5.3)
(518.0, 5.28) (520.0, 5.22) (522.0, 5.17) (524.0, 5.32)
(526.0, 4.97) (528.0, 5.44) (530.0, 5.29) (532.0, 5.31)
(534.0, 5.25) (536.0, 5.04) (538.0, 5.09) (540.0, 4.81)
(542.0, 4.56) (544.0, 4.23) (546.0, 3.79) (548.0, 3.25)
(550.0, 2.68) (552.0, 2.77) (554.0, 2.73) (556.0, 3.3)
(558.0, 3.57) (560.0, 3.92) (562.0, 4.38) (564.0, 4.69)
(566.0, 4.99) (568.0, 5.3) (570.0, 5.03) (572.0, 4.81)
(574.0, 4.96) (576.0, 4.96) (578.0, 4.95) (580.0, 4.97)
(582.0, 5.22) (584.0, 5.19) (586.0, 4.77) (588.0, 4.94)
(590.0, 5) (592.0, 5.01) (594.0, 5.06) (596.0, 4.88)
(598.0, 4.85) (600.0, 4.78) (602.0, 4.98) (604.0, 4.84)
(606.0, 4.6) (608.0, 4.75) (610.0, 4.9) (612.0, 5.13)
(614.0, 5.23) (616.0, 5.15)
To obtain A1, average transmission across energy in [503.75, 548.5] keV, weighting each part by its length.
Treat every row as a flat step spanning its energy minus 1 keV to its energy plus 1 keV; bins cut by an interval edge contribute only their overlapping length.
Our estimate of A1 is 5.06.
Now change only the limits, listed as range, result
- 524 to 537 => 5.22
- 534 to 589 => 4.42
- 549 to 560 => 3.09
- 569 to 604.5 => 4.96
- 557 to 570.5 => 4.54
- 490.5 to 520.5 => 5.37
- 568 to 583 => 5.01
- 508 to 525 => 5.36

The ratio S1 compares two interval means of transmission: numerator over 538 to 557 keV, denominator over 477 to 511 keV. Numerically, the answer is 0.7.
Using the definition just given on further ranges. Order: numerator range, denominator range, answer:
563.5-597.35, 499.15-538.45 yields 0.94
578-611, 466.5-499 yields 0.95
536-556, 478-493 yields 0.72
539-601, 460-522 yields 0.85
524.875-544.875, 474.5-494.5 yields 0.95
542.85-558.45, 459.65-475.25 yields 0.64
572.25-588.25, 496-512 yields 0.93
